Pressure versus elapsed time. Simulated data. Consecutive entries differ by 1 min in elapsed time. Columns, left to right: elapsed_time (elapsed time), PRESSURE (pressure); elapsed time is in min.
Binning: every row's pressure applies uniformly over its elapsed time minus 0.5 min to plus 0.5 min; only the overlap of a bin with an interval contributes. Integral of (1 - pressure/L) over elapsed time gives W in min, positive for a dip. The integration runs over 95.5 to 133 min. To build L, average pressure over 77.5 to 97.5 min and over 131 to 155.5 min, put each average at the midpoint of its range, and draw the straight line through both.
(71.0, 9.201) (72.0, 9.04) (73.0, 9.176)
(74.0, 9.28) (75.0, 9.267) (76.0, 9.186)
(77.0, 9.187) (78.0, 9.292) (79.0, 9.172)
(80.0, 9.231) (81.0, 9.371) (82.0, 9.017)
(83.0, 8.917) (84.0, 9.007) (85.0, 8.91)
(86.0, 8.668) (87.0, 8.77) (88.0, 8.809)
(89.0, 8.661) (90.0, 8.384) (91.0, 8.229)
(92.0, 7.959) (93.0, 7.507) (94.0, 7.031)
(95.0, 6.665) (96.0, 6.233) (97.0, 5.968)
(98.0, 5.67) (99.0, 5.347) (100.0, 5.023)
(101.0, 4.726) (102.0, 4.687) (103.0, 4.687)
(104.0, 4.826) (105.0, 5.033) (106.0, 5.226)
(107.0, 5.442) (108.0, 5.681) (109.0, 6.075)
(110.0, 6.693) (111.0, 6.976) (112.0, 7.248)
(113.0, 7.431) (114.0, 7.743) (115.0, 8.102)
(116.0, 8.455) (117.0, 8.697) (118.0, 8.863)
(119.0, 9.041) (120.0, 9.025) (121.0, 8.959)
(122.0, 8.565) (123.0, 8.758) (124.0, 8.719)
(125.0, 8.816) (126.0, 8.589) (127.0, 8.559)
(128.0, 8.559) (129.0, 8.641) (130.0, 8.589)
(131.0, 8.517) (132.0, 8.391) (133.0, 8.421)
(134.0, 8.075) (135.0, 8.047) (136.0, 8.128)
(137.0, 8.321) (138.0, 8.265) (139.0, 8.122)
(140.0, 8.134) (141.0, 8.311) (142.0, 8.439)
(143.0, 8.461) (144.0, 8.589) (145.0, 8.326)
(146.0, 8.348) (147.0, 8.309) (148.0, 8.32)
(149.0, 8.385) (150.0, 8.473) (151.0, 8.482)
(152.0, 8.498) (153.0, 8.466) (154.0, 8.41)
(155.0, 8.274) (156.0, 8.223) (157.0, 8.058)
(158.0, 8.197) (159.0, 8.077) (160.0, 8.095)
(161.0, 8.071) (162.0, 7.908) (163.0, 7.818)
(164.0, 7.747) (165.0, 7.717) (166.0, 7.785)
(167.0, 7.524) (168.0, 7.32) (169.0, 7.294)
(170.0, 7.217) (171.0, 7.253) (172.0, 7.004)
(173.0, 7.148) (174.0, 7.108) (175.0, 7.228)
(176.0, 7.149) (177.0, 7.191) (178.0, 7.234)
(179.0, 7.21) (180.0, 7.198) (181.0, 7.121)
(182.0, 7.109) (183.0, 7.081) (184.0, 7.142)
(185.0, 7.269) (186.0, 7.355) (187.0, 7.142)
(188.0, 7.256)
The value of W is 4.9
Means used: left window 8.29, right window 8.34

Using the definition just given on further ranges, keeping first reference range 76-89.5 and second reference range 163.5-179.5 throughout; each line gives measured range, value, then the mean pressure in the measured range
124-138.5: -0.6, 8.43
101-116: 4.1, 6.16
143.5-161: -1.4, 8.32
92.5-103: 3.5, 5.83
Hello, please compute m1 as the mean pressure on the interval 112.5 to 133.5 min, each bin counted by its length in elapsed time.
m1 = 8.54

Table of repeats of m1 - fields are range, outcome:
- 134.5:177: 7.97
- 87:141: 7.48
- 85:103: 6.95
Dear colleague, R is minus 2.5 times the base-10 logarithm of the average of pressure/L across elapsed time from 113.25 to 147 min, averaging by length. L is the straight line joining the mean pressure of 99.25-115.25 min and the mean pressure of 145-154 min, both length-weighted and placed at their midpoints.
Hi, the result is -0.172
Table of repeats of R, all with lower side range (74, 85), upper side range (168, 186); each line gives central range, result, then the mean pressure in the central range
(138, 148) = -0.06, 8.33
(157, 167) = -0.06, 7.92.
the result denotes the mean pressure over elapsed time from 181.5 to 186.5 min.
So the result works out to 7.19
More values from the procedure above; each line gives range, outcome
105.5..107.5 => 5.33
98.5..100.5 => 5.19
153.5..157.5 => 8.24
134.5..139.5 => 8.18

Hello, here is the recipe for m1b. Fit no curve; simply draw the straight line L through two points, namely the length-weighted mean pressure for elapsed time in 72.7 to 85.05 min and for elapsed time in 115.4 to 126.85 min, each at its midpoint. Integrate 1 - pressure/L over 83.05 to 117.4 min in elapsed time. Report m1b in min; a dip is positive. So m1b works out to 7.8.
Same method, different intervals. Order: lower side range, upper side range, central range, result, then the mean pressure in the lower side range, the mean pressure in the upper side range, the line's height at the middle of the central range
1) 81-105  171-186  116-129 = -2.9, 7.12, 7.17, 7.14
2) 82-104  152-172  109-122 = -1.2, 7.13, 7.86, 7.37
